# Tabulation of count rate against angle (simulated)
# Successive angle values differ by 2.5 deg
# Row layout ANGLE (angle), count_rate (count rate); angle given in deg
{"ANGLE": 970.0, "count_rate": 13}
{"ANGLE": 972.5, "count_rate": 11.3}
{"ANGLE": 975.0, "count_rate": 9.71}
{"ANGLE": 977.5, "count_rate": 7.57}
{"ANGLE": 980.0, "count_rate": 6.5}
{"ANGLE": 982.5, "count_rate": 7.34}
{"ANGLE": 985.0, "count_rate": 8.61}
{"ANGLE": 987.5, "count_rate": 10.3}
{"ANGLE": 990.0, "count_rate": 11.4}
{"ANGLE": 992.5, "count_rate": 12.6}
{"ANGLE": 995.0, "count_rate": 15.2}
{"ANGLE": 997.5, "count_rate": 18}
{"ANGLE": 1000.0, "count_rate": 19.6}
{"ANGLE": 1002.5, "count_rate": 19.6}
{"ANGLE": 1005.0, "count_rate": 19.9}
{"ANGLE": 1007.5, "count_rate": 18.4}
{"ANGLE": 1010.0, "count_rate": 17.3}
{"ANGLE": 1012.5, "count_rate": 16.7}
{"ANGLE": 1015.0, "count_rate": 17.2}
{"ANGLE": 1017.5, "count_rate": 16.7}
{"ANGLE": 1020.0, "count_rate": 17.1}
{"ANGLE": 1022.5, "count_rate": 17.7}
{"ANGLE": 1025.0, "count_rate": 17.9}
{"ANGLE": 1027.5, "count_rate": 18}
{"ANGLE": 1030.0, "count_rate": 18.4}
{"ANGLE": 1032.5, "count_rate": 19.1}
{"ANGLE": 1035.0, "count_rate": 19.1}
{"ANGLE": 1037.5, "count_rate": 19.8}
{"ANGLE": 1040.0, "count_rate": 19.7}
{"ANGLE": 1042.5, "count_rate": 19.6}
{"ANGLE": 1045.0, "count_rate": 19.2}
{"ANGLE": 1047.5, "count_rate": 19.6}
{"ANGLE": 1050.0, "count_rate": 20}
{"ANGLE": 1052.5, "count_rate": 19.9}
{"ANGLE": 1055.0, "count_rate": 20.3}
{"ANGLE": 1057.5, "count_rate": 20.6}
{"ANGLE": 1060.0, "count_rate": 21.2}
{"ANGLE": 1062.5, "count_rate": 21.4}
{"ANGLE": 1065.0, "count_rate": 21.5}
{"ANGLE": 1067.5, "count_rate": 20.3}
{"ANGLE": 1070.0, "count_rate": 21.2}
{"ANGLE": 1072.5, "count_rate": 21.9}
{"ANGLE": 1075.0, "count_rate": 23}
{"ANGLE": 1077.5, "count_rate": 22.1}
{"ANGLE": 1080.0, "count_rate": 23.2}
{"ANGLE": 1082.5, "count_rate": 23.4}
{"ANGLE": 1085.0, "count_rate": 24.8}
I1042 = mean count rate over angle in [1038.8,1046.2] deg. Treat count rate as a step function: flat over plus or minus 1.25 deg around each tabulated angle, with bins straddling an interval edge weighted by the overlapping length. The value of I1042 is 19.5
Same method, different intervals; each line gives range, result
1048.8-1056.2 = 20.1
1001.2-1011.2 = 18.8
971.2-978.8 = 9.53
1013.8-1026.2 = 17.3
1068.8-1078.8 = 22.1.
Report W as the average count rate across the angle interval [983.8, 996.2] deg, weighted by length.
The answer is 11.6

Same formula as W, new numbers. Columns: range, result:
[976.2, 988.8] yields 8.08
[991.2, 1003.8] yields 17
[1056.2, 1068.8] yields 21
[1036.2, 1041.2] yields 19.7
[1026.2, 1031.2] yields 18.2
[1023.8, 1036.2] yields 18.5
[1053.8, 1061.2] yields 20.7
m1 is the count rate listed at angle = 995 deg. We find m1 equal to 15.2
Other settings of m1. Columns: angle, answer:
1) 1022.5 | 17.7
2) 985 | 8.61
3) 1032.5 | 19.1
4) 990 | 11.4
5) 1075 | 23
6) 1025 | 17.9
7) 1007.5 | 18.4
